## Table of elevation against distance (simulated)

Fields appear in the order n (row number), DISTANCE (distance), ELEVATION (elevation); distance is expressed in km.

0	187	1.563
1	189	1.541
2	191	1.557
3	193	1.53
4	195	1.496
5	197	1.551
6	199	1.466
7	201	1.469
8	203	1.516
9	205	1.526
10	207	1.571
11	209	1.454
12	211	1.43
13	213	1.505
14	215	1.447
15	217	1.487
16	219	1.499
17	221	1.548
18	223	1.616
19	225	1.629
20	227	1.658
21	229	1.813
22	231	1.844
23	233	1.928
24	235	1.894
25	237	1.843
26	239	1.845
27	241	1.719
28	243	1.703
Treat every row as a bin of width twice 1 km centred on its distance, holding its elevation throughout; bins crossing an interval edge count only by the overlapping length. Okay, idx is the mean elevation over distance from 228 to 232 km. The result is 1.83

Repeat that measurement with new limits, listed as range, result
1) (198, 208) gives 1.51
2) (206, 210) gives 1.51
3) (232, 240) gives 1.88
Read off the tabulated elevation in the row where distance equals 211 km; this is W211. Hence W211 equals 1.43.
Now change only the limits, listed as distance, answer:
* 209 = 1.454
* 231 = 1.844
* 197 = 1.551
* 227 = 1.658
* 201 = 1.469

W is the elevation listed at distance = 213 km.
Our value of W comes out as 1.505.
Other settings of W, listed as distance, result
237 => 1.843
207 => 1.571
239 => 1.845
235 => 1.894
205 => 1.526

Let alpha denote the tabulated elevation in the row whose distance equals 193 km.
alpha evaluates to 1.53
